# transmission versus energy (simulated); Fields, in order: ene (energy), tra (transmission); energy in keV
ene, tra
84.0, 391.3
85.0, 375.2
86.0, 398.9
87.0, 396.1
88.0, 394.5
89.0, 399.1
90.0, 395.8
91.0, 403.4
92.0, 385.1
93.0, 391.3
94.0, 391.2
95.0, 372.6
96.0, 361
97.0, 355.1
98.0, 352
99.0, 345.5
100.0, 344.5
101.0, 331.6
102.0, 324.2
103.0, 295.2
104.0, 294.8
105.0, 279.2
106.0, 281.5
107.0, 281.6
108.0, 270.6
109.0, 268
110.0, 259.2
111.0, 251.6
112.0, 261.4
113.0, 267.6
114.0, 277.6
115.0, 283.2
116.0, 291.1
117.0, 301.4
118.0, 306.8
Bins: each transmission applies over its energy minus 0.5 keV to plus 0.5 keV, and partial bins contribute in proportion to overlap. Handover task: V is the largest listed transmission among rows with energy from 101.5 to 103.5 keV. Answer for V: 324.2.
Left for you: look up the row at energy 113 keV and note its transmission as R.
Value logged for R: 267.6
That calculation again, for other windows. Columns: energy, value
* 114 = 277.6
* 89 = 399.1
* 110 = 259.2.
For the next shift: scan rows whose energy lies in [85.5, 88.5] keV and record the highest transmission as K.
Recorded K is 398.9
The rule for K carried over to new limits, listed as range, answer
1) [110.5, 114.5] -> 277.6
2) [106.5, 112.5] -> 281.6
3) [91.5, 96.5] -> 391.3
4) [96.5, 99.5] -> 355.1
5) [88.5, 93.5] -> 403.4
